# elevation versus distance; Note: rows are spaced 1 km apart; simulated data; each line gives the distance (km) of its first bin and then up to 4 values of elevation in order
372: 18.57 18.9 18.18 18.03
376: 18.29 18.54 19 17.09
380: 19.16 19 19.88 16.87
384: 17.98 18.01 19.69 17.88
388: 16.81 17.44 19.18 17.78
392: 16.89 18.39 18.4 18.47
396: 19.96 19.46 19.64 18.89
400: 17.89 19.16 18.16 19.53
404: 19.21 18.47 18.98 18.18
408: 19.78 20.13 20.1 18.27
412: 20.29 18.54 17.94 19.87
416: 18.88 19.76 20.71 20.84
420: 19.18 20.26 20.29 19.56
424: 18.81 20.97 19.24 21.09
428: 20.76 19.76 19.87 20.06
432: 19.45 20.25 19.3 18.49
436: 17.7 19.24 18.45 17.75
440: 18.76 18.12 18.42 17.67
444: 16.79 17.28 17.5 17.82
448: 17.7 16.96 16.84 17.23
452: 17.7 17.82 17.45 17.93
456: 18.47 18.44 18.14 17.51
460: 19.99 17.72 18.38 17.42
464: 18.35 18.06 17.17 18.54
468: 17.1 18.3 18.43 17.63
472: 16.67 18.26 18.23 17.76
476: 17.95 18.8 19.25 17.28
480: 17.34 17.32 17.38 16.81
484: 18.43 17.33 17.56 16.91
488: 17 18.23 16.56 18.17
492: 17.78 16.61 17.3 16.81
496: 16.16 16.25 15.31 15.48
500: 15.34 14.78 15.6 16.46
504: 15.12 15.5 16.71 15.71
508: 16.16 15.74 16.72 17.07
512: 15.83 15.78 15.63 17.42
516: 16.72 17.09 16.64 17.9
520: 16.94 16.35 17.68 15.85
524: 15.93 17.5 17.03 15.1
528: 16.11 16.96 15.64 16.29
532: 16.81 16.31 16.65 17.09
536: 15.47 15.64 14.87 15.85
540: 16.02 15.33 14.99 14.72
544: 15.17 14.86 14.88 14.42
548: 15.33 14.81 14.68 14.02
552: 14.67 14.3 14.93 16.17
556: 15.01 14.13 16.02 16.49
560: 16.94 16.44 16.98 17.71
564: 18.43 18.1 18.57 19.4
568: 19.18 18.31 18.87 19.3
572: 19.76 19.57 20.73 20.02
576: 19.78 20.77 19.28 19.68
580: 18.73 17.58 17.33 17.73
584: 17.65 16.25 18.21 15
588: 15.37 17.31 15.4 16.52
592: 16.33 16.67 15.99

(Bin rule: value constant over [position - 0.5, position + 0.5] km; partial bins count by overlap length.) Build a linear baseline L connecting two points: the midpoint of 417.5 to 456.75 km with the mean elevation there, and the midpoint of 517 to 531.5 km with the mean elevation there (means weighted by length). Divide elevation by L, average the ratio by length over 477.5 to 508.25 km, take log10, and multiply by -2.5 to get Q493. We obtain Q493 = 0.04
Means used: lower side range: 18.8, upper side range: 16.6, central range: 16.7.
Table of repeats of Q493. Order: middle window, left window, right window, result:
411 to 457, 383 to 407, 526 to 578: -0.046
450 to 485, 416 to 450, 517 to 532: 0.012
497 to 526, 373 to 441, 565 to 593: 0.141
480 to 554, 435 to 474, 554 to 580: 0.118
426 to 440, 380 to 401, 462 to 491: -0.073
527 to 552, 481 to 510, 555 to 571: 0.106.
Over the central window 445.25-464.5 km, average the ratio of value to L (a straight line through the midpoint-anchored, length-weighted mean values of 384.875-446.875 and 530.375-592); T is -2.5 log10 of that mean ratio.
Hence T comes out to 0.033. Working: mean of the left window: 19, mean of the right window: 16.8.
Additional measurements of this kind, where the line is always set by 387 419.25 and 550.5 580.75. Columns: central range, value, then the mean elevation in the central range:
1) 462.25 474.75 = 0.03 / 17.9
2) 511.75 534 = 0.10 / 16.5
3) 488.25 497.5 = 0.07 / 17.1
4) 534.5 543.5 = 0.15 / 15.6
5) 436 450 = 0.05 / 17.8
